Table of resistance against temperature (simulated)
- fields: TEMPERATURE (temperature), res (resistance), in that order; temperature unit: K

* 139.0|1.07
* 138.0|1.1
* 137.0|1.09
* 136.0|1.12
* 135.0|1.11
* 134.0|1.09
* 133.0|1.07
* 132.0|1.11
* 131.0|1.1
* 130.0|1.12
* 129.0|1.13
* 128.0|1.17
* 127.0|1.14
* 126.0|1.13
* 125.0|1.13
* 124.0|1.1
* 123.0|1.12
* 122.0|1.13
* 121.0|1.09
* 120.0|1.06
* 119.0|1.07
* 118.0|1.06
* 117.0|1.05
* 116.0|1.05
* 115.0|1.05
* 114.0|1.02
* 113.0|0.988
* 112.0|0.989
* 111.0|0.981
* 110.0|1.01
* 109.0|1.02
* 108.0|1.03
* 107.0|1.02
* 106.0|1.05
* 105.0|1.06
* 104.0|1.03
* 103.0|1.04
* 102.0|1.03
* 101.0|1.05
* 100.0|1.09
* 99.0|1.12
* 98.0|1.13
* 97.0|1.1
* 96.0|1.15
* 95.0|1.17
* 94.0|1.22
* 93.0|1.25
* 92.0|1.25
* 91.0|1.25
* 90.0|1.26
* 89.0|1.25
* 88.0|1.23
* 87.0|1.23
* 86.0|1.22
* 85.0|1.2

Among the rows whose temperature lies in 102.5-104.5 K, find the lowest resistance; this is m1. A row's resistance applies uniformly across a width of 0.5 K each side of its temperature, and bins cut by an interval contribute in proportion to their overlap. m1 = 1.03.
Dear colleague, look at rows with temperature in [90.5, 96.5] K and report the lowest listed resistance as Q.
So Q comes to 1.15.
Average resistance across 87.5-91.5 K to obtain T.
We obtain 1.25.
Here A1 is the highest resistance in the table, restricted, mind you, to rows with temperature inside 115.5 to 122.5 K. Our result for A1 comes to 1.13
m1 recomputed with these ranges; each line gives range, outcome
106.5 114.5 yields 0.981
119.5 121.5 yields 1.06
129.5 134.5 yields 1.07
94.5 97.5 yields 1.1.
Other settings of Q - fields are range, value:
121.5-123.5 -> 1.12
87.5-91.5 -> 1.23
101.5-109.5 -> 1.02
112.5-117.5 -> 0.988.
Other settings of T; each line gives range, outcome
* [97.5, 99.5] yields 1.12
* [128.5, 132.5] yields 1.11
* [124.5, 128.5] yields 1.14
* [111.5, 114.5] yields 0.999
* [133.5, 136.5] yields 1.11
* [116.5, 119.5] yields 1.06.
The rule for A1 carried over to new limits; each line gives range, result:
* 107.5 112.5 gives 1.03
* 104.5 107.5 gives 1.06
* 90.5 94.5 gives 1.25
